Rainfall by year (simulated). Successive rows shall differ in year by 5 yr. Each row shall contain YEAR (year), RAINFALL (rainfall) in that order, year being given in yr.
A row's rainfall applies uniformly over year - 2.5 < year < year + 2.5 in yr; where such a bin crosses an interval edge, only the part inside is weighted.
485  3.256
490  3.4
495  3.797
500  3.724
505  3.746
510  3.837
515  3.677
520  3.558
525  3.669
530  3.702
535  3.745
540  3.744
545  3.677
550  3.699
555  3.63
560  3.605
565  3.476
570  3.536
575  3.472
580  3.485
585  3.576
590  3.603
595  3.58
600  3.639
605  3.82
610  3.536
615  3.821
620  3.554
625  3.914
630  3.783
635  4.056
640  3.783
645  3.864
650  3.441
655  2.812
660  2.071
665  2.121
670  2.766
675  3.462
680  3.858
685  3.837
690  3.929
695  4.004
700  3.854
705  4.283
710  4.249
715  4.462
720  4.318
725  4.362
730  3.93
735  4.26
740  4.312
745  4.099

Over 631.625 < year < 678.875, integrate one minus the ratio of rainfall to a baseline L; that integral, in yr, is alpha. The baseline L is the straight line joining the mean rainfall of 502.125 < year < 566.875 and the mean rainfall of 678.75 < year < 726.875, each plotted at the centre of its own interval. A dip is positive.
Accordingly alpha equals 9.53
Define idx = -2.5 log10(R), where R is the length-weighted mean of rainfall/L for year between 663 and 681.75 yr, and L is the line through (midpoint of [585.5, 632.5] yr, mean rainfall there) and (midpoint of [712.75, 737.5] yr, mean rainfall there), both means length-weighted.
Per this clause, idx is 0.30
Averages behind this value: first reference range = 3.69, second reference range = 4.26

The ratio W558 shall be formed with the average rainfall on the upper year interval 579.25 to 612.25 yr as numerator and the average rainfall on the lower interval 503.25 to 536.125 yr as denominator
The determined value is 0.98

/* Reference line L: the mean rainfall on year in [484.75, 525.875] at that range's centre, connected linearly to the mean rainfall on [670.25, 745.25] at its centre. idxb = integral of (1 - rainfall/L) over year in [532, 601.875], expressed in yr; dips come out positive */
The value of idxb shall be 3.00 yr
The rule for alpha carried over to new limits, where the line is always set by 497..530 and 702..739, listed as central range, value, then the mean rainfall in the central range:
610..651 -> 2.5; 3.77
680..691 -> 0.8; 3.87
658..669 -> 5.1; 2.19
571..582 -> 1.1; 3.49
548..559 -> 0.5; 3.65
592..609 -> 1.2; 3.66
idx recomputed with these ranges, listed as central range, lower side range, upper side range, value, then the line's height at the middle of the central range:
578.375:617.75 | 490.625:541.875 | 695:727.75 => 0.084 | 3.93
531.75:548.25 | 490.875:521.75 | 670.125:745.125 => 0.013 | 3.77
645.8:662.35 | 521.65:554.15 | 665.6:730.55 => 0.307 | 3.84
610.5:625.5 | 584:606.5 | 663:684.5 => -0.065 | 3.5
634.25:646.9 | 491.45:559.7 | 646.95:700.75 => -0.153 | 3.37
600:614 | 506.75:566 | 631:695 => -0.055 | 3.5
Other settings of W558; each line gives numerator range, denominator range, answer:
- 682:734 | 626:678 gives 1.27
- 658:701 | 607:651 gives 0.88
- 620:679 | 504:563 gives 0.90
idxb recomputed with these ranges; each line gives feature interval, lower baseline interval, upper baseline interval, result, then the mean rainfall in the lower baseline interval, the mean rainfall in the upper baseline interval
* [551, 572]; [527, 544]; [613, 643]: 1.0 yr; 3.72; 3.82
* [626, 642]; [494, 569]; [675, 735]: 0.1 yr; 3.68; 4.08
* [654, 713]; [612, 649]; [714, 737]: 8.8 yr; 3.81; 4.25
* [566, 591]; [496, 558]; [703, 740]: 2.1 yr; 3.7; 4.27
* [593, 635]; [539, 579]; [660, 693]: -3.7 yr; 3.6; 3.24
